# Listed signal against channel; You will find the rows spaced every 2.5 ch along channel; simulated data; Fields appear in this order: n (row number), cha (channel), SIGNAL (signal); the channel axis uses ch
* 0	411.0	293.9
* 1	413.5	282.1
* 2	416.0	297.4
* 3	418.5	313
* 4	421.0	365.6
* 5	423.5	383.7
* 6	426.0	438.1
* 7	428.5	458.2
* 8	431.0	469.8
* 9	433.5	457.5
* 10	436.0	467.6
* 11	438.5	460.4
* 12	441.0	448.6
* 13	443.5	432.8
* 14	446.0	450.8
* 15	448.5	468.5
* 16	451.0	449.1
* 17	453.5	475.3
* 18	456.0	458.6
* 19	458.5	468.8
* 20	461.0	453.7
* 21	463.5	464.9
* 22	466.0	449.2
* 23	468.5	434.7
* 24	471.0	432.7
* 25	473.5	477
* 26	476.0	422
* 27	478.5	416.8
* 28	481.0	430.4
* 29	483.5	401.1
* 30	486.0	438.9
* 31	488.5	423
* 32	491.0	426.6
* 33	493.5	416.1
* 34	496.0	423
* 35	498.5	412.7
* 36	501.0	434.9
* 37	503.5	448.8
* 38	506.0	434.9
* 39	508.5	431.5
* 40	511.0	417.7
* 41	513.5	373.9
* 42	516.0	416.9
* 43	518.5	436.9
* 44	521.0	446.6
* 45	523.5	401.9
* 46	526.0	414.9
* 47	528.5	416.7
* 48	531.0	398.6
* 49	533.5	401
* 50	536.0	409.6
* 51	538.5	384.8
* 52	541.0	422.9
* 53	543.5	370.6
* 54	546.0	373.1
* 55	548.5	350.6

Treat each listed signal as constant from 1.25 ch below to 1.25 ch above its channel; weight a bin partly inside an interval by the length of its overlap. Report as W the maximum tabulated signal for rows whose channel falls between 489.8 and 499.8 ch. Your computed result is 426.6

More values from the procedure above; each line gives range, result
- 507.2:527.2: 446.6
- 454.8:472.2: 468.8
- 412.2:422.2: 365.6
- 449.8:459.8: 475.3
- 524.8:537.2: 416.7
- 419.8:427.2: 438.1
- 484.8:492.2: 438.9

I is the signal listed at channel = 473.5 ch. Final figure 477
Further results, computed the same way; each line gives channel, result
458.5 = 468.8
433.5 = 457.5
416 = 297.4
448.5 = 468.5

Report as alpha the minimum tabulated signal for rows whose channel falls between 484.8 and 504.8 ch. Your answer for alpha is 412.7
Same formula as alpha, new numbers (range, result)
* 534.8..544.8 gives 370.6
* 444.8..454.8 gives 449.1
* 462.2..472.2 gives 432.7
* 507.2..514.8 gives 373.9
